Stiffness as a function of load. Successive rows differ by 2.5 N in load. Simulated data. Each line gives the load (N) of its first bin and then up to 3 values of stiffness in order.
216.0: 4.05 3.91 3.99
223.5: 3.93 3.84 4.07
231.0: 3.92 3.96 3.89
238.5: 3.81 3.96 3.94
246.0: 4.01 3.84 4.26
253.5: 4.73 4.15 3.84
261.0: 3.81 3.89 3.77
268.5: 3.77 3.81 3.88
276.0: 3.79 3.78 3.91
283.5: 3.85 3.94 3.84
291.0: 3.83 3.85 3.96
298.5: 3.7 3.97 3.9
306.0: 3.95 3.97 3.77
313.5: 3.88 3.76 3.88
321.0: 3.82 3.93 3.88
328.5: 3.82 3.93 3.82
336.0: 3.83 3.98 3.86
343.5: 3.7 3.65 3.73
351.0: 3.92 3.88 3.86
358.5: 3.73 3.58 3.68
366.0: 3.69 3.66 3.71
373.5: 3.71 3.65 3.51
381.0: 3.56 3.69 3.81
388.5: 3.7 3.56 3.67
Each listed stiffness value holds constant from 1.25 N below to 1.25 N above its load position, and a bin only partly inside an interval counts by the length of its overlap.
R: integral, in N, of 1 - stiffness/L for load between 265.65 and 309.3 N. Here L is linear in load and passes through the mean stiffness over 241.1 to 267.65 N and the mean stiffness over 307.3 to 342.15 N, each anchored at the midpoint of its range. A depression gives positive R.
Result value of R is 0.9 N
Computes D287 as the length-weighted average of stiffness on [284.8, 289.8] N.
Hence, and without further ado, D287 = 3.89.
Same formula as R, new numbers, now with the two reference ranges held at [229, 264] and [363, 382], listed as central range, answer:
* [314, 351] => -0.71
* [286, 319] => -0.20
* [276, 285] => 0.15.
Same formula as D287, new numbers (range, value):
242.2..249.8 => 3.93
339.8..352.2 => 3.77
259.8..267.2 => 3.82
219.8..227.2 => 3.92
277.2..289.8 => 3.86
